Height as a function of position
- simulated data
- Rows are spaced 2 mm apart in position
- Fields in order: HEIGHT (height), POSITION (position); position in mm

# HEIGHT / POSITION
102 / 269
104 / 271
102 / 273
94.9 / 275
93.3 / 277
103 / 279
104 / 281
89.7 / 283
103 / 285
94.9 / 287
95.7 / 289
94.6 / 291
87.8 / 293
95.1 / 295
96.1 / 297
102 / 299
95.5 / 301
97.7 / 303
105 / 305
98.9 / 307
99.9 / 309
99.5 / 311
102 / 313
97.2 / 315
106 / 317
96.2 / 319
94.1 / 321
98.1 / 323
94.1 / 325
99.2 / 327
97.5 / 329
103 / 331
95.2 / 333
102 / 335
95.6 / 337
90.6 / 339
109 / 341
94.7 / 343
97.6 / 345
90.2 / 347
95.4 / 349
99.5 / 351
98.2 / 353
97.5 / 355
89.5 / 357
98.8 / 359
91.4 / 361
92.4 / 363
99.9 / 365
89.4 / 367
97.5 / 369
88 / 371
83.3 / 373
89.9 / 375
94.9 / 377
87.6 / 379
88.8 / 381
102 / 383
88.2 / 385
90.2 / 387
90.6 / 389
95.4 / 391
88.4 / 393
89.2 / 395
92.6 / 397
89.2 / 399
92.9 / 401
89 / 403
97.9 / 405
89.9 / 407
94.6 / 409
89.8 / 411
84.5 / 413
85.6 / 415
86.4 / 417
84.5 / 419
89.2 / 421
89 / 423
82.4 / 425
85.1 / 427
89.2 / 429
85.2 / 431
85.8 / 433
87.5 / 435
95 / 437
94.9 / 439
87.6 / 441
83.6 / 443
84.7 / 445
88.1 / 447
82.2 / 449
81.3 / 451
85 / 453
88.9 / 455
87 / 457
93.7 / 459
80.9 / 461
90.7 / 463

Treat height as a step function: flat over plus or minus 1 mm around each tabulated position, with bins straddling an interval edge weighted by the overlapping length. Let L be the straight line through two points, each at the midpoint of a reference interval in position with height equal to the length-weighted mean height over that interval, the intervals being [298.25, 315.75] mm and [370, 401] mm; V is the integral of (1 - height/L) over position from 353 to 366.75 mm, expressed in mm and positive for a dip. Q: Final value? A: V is -0.2 mm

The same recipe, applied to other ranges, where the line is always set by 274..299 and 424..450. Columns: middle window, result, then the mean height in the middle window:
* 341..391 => -1.2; 93.5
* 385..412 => -0.6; 91.4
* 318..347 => -1.2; 97.4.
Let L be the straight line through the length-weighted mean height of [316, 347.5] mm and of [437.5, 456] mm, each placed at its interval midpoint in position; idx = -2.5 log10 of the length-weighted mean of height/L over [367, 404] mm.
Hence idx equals 0.02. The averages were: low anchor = 97.8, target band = 90.9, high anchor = 86.5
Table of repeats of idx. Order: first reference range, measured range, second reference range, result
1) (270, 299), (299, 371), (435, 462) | -0.04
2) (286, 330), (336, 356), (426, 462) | -0.02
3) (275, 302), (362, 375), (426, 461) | 0.00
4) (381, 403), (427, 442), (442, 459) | -0.02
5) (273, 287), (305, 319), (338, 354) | -0.03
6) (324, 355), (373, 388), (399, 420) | 0.02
